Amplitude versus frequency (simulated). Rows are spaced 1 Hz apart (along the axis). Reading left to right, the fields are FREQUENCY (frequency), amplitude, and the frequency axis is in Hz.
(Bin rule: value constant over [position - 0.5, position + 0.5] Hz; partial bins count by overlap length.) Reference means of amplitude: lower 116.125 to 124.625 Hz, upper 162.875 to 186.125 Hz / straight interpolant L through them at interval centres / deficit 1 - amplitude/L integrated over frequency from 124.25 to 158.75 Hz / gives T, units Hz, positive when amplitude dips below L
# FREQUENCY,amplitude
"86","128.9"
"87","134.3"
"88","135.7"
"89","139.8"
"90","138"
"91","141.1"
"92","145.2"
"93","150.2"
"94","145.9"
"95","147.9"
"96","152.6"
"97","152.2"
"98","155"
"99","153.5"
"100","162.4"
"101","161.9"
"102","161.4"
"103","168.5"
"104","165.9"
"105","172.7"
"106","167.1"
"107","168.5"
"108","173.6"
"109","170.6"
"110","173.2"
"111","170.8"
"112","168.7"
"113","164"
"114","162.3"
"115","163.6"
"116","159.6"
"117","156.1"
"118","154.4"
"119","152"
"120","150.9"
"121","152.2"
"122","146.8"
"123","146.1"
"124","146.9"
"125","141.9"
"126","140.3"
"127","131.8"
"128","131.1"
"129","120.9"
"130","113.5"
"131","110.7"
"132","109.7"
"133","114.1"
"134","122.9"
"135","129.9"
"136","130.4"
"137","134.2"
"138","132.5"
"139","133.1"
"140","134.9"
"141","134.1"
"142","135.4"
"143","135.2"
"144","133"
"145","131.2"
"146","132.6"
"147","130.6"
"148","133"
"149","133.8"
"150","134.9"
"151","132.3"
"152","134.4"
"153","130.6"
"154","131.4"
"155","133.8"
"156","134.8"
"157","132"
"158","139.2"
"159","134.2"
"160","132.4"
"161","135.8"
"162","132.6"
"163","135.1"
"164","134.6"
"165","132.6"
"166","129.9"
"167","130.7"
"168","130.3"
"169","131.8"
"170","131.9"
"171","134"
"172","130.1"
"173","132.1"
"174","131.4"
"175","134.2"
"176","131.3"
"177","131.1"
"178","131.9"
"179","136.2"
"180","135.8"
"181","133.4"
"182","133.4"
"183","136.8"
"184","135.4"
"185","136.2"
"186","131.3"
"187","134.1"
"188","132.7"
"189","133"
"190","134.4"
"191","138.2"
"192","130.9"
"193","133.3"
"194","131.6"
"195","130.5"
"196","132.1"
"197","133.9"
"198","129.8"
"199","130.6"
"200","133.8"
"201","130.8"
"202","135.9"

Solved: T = 3.2 Hz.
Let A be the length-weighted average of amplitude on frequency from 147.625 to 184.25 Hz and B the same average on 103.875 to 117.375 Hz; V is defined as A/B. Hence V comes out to 0.8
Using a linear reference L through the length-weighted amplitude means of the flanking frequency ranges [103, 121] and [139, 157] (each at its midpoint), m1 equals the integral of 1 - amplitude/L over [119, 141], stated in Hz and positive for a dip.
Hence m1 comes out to 2.4 Hz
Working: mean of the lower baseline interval 164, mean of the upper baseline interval 133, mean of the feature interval 133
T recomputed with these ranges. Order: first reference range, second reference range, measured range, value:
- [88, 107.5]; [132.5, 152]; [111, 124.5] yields -1.11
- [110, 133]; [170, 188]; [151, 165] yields 0.39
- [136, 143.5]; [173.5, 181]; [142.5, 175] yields 0.16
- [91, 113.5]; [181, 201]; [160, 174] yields 0.83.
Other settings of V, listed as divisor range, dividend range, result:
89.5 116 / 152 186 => 0.83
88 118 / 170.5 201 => 0.84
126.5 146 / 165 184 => 1.04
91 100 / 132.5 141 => 0.86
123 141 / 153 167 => 1.04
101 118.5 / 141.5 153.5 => 0.80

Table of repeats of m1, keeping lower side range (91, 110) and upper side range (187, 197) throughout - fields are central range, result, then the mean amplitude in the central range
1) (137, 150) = 1.2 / 133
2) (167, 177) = 0.5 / 132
